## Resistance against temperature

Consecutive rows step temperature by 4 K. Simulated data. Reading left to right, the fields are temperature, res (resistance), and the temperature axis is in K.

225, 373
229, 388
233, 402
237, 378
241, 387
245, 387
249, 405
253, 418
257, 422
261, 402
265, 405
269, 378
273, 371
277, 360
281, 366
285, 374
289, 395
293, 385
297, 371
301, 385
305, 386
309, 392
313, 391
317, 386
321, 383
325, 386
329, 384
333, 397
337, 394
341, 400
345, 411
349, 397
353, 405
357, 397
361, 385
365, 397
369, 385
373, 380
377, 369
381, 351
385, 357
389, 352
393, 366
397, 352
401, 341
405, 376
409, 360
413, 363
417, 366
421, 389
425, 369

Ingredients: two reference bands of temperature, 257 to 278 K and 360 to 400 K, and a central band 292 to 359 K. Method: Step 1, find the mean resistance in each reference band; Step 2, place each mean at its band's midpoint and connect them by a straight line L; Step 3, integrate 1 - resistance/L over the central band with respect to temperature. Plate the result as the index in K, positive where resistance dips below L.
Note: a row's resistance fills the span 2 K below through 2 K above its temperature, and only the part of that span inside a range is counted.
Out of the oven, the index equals -2.4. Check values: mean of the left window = 388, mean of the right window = 368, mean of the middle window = 391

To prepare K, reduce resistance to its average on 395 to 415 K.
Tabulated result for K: 358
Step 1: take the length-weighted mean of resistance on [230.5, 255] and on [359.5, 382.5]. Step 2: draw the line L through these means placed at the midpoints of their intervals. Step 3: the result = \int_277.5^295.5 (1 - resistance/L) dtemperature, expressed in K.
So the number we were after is 0.5 K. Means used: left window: 396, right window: 378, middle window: 378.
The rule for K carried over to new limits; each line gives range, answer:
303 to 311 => 389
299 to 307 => 386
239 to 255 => 399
